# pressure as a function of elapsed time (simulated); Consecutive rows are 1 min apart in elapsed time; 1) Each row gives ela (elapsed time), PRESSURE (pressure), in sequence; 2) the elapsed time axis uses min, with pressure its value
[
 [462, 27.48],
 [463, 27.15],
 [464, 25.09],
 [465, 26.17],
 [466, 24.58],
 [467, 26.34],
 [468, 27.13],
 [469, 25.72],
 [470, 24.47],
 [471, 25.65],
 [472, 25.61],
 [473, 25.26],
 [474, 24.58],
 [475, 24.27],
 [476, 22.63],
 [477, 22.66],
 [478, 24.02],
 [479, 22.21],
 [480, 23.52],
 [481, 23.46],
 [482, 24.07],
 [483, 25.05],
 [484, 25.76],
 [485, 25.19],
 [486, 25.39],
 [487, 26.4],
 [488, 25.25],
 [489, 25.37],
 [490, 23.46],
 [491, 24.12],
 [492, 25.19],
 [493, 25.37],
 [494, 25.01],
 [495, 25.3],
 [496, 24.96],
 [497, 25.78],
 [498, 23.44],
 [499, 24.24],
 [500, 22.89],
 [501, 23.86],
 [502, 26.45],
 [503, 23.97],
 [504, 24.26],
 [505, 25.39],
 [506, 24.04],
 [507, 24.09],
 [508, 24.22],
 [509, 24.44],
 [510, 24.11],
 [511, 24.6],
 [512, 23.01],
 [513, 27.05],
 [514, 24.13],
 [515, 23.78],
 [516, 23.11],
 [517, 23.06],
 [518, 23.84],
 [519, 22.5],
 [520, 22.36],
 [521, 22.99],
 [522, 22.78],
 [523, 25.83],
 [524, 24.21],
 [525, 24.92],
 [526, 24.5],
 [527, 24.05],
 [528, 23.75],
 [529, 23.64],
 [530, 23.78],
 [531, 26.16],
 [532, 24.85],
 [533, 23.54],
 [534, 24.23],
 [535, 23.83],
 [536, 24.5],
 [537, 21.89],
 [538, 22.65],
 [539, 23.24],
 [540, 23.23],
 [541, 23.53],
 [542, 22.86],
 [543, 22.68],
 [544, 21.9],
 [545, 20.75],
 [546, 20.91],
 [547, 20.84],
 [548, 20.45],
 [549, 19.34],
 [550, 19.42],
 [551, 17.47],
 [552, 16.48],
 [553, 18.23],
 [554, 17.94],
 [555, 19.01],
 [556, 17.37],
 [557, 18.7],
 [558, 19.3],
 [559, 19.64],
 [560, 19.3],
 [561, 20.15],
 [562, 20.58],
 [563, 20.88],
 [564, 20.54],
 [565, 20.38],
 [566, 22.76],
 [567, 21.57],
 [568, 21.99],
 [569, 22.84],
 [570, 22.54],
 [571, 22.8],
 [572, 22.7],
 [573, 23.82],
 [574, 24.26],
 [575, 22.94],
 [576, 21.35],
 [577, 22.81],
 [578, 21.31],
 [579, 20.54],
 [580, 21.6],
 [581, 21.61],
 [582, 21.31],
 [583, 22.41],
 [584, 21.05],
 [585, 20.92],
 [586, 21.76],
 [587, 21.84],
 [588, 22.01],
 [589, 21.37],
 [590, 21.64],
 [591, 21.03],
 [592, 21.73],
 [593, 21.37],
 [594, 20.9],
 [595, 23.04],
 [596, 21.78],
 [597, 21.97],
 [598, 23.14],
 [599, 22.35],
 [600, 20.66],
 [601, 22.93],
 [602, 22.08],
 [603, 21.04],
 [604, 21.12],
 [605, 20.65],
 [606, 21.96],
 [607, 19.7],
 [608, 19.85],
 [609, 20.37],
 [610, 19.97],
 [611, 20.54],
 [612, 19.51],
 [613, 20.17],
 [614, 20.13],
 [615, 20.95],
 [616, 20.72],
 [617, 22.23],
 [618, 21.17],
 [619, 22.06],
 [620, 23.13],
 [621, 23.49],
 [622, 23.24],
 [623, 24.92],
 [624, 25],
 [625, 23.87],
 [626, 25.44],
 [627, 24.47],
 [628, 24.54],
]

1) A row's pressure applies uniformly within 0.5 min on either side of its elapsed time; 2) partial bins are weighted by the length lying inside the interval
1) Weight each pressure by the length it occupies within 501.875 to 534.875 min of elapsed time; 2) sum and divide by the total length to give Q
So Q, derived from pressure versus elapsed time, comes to 24.1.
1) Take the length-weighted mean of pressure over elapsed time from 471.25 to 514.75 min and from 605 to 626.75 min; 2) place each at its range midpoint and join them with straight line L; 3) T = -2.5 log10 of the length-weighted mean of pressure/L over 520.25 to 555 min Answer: 0.06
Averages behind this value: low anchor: 24.5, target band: 22.3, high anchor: 21.8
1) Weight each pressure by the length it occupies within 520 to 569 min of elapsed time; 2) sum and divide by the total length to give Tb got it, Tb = 21.8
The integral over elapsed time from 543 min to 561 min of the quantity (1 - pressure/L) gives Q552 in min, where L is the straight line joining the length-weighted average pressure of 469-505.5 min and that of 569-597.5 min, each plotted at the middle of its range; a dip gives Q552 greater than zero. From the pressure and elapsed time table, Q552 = 2.7 min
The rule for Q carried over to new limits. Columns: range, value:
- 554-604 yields 21.4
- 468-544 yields 24.2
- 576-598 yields 21.6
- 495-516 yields 24.4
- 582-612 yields 21.4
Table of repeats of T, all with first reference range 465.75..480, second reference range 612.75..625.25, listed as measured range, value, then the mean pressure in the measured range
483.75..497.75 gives -0.03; 25.1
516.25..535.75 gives -0.01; 23.9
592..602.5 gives 0.04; 22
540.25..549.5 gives 0.10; 21.5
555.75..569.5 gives 0.14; 20.5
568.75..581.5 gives 0.03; 22.4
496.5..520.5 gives 0.00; 24.1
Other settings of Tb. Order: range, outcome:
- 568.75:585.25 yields 22.2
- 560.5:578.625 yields 22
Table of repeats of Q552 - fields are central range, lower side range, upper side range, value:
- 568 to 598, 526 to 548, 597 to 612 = -0.3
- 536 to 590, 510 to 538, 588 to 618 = 3.4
